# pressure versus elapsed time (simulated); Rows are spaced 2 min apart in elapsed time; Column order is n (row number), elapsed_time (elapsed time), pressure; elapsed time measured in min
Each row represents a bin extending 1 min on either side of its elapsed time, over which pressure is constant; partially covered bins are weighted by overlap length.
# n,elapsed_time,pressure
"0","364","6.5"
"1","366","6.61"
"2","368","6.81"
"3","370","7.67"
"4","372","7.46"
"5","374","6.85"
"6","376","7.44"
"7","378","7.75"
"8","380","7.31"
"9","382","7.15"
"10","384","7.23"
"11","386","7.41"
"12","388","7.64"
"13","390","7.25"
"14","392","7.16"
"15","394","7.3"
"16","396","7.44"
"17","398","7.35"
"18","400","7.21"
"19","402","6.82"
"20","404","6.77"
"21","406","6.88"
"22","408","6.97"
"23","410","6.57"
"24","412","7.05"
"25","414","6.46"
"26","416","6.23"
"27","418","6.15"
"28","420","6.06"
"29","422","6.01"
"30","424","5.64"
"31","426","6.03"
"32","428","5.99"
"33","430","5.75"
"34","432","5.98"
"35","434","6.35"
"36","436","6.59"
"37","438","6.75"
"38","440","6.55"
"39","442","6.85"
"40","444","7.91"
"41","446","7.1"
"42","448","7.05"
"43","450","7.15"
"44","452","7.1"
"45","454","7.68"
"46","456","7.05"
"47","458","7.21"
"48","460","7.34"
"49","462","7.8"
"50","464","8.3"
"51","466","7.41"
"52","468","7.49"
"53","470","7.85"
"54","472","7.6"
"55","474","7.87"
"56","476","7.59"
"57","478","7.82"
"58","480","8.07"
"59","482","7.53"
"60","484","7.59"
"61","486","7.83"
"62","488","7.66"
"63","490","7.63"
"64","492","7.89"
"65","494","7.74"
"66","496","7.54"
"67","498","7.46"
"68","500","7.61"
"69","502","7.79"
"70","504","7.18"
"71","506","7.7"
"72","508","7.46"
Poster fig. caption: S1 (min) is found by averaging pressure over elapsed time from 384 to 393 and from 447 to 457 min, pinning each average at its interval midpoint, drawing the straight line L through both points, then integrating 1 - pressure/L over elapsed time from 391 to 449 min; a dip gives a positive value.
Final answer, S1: 5.0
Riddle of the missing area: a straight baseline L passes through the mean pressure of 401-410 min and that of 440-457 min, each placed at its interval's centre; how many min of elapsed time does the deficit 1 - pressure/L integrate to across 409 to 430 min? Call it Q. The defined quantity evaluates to 2.26 min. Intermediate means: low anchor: 6.83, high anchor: 7.2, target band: 6.2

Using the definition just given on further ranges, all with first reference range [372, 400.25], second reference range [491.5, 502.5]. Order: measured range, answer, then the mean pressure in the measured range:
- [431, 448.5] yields 1.6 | 6.78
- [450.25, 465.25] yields 0.1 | 7.48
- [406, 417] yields 1.1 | 6.68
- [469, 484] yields -0.3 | 7.75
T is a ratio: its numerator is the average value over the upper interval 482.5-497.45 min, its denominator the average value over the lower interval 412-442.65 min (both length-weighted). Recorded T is 1.2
